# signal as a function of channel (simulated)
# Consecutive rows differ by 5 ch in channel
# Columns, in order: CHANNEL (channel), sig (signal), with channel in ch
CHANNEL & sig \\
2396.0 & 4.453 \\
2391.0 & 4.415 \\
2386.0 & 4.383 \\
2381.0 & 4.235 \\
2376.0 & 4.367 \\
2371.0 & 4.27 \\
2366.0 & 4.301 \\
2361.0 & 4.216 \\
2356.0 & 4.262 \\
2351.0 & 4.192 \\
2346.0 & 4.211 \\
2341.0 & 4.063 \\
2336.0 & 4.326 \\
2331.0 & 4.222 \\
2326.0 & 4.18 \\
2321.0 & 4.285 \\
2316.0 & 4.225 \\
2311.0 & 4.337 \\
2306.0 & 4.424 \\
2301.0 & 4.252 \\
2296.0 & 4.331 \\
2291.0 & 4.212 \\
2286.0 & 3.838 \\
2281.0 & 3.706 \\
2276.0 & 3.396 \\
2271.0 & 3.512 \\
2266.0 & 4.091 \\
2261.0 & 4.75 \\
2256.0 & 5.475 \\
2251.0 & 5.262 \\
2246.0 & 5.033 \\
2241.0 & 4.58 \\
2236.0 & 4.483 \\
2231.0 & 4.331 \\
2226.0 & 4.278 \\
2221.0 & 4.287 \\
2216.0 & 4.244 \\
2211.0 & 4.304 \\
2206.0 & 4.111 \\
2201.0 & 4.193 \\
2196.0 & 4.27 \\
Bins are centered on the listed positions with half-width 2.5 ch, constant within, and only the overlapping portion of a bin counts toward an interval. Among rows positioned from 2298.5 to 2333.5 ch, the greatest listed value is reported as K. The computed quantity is 4.424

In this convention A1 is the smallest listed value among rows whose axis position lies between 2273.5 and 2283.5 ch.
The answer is 3.396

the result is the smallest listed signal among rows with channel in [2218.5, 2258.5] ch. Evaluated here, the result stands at 4.278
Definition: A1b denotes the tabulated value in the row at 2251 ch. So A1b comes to 5.262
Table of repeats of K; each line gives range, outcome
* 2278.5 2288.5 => 3.838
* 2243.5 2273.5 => 5.475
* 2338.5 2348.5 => 4.211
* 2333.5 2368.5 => 4.326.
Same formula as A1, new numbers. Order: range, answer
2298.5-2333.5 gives 4.18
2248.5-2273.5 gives 3.512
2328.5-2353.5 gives 4.063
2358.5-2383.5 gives 4.216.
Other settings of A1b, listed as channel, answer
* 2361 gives 4.216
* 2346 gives 4.211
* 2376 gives 4.367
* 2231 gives 4.331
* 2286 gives 3.838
